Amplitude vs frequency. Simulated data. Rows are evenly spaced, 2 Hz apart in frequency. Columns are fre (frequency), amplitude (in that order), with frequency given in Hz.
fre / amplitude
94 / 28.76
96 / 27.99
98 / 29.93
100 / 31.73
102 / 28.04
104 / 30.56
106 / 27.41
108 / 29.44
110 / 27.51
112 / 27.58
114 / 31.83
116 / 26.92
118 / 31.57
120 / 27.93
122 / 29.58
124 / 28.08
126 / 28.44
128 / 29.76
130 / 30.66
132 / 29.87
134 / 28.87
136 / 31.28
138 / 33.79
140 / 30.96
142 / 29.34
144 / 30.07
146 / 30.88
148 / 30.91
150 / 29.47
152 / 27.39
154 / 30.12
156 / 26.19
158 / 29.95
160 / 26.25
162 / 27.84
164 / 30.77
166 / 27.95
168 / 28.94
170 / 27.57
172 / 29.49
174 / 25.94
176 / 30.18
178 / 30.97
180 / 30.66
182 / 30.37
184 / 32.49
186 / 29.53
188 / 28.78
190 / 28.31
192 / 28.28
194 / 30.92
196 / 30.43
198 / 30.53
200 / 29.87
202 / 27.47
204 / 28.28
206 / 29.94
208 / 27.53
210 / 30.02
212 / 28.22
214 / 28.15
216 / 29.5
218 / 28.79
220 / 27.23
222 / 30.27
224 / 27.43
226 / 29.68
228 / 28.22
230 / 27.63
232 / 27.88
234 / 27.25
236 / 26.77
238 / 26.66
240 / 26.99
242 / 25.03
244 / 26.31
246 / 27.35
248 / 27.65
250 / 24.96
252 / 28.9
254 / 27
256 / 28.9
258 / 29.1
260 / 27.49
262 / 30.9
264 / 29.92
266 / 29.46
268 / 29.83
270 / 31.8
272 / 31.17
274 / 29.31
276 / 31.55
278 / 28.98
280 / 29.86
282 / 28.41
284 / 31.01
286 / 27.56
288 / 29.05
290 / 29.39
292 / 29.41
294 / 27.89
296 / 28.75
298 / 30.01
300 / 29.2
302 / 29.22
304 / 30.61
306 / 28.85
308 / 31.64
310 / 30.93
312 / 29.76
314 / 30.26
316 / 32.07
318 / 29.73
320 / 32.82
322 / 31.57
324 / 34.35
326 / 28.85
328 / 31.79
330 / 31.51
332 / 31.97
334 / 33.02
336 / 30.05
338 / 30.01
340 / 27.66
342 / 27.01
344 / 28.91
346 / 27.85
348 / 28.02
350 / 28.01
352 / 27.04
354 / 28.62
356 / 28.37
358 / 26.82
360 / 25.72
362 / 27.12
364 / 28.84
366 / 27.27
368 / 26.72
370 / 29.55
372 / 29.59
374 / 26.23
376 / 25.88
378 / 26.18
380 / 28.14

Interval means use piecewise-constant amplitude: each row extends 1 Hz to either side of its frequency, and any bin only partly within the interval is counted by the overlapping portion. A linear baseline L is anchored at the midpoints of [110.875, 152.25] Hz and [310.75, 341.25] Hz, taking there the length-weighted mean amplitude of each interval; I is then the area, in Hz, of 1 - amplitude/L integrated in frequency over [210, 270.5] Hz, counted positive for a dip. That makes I 4.6 Hz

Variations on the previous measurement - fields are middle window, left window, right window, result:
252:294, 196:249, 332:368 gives -1.84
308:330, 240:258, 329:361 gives -2.26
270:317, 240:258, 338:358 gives -3.94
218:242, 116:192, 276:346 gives 1.61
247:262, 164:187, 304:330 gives 1.21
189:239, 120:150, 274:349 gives 2.37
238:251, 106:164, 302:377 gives 1.30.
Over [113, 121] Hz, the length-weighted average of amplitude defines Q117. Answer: 29.6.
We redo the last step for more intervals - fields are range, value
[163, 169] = 29.2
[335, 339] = 30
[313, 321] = 31.2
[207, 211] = 28.8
